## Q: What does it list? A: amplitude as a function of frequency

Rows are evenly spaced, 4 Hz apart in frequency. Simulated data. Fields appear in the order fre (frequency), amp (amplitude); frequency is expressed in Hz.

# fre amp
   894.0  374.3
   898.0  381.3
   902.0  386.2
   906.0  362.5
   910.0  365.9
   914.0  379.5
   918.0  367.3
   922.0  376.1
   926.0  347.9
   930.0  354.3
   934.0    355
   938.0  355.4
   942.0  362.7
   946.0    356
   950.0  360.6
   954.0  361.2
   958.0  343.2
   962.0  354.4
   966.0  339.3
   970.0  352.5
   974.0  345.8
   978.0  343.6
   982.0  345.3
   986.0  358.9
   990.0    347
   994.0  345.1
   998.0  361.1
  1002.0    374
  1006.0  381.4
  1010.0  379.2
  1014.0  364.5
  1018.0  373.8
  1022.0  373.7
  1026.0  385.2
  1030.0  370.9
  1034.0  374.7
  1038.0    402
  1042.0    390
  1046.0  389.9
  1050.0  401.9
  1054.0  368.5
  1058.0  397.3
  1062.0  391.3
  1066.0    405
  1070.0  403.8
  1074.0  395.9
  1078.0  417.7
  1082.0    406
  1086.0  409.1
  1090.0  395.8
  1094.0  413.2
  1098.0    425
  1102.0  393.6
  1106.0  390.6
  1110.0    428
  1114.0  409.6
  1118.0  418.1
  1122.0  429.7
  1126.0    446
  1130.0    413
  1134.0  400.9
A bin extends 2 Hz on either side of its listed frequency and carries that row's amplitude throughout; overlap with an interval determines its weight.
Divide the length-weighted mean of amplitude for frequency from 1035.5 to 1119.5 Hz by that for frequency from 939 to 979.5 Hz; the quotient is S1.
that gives 1.14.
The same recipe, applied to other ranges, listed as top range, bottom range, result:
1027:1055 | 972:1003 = 1.10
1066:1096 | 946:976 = 1.16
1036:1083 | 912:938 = 1.10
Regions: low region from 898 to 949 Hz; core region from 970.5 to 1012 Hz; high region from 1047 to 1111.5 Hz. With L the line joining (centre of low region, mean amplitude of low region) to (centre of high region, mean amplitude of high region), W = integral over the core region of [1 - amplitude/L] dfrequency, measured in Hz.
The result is 2.5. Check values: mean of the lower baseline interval 365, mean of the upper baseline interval 402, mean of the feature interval 358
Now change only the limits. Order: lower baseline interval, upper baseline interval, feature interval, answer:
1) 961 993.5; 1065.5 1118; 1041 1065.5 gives -0.20 Hz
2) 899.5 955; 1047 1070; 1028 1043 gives 0.17 Hz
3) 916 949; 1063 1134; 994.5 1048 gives 1.32 Hz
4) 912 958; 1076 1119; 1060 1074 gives 0.03 Hz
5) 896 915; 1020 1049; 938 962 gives 1.38 Hz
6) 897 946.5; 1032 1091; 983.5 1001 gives 1.25 Hz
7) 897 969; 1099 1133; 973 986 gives 0.97 Hz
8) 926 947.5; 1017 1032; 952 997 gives 1.91 Hz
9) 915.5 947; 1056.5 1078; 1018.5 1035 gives 0.52 Hz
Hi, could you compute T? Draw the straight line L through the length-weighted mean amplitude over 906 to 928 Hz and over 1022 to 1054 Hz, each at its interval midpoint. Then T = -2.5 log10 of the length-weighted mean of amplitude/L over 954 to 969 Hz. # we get 0.077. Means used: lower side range 367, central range 348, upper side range 386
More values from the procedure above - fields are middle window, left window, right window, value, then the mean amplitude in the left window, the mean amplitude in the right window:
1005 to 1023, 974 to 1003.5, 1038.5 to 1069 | -0.017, 353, 393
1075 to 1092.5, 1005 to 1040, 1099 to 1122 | -0.016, 378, 411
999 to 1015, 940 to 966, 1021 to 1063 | -0.002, 355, 386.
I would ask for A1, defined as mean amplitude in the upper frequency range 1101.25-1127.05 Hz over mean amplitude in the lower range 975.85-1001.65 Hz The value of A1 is 1.18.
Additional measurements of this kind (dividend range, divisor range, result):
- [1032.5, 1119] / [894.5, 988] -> 1.12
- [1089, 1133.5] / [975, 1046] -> 1.12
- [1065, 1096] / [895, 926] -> 1.09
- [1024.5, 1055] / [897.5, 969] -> 1.07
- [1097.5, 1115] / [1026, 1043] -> 1.06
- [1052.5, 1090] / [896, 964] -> 1.10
